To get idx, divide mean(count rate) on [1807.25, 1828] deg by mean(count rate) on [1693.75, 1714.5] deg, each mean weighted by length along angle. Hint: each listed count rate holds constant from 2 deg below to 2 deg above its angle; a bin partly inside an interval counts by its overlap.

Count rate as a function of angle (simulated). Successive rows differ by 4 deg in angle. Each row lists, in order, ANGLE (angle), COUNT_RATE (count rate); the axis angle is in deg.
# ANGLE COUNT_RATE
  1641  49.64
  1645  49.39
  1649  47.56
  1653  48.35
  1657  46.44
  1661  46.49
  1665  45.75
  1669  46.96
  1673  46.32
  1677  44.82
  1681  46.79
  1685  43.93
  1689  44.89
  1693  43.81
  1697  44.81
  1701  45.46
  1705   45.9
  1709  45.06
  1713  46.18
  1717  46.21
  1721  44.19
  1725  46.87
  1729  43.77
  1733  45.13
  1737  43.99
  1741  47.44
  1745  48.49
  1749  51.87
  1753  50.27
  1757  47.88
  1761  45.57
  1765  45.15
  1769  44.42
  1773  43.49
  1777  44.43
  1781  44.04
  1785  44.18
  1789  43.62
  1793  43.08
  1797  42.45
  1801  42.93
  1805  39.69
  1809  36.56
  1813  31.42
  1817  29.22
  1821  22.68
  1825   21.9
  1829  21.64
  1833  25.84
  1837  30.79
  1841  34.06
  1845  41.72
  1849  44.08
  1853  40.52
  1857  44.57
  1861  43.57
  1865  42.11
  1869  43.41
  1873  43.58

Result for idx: 0.62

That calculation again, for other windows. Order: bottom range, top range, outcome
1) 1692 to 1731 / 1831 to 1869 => 0.86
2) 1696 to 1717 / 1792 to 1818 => 0.83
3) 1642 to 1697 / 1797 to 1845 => 0.68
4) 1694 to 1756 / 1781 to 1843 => 0.74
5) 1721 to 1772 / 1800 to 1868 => 0.75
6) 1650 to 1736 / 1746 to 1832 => 0.87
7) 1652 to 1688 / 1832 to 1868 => 0.85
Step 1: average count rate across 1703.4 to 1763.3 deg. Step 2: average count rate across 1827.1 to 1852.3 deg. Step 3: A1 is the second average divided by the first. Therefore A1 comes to 0.7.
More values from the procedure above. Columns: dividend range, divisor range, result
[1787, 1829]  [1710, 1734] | 0.76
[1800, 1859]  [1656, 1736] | 0.74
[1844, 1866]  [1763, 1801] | 0.98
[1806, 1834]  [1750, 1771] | 0.59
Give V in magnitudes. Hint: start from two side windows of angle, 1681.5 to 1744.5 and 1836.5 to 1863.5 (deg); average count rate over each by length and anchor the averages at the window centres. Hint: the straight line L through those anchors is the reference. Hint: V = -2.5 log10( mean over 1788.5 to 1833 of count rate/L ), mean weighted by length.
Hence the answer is 0.25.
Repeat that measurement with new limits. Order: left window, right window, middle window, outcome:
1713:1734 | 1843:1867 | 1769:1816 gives 0.07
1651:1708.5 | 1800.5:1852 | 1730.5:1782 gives -0.19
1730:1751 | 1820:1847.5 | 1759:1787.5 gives -0.10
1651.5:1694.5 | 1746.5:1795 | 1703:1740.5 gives 0.01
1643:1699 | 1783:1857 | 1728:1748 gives -0.12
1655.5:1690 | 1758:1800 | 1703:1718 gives -0.01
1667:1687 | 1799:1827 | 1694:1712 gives -0.05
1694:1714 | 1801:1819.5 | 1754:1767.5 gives -0.17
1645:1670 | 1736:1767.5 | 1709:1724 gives 0.04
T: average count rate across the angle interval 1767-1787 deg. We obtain 44.1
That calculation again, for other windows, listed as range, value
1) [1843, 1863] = 42.9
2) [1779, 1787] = 44.1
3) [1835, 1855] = 38.2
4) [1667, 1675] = 46.6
